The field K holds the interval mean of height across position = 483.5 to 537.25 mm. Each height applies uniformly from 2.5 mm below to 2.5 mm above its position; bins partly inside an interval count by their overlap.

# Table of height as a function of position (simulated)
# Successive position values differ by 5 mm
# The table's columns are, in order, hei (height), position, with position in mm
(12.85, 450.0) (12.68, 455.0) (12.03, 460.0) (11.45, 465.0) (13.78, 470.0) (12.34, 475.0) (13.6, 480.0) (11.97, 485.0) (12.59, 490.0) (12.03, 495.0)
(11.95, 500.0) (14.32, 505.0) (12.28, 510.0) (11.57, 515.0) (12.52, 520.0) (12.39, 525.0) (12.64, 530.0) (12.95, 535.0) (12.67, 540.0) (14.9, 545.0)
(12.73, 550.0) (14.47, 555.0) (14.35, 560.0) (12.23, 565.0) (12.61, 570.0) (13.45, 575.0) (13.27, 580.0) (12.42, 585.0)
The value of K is 12.5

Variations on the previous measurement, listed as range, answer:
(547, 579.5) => 13.3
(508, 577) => 13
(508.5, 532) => 12.3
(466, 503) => 12.6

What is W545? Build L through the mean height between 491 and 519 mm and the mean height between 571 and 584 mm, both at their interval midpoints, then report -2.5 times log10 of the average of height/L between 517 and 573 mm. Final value -0.02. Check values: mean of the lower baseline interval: 12.4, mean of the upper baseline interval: 13.2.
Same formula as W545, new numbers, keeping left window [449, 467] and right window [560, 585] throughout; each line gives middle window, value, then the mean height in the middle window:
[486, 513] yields -0.01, 12.6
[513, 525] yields 0.04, 12.1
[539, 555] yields -0.07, 13.7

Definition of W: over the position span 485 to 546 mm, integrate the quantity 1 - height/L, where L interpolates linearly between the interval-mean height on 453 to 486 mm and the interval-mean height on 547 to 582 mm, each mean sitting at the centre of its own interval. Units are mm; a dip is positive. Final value 1.4 mm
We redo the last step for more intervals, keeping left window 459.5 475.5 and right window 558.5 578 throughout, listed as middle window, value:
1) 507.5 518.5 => 0.7 mm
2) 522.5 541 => 0.3 mm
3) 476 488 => -0.2 mm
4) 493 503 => 0.4 mm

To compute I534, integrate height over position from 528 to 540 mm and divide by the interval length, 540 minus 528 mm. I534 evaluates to 12.8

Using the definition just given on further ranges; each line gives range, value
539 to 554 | 13.6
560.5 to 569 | 12.8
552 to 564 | 14.1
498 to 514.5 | 12.7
